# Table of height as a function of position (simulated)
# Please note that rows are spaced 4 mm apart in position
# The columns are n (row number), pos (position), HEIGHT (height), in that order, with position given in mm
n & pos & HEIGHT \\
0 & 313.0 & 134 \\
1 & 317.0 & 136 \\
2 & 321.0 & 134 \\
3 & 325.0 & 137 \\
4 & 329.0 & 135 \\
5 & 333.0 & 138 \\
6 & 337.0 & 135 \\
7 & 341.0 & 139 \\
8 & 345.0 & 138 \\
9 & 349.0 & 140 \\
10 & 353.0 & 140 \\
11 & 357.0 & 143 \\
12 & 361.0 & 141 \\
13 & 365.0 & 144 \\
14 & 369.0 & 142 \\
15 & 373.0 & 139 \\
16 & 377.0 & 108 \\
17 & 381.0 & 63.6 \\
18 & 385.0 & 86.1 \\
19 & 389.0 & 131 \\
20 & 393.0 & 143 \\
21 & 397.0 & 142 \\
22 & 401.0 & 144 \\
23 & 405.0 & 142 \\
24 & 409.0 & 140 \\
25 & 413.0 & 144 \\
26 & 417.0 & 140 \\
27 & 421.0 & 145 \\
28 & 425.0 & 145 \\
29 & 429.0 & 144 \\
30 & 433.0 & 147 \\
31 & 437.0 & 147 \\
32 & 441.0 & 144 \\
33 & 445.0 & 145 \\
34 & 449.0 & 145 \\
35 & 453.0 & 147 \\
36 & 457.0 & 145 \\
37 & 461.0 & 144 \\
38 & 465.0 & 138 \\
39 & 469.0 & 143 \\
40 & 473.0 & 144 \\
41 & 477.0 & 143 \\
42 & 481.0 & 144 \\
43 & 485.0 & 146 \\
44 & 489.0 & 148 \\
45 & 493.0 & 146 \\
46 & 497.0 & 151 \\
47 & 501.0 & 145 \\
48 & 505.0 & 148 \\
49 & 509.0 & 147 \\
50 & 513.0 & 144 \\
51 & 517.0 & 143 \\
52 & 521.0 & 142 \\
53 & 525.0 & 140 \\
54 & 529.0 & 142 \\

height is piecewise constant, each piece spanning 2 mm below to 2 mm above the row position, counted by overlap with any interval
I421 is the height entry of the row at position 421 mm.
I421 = 145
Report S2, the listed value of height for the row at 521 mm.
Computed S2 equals 142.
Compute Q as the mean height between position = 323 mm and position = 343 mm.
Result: 137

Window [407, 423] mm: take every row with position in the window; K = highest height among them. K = 145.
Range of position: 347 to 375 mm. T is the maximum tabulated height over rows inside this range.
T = 144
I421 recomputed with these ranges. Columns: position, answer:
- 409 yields 140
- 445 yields 145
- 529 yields 142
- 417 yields 140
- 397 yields 142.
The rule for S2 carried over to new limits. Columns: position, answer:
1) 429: 144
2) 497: 151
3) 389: 131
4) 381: 63.6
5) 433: 147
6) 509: 147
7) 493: 146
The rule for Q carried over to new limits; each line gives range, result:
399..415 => 142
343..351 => 139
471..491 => 145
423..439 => 146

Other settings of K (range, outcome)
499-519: 148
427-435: 147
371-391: 139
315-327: 137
